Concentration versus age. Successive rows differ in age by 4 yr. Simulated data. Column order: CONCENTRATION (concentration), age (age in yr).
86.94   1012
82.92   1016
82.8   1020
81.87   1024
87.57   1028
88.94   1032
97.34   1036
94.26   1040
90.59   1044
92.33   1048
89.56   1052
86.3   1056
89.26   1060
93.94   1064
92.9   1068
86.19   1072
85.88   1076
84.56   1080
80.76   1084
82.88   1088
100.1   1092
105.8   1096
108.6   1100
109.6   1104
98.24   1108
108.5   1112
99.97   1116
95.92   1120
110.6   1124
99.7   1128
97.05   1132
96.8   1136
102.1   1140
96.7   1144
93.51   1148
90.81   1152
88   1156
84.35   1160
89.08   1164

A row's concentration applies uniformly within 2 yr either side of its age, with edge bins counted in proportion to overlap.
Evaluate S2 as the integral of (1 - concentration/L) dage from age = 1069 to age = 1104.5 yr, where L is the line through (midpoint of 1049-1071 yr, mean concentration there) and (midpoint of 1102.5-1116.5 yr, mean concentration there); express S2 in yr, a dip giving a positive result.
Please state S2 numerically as 1.8 yr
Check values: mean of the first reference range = 90.3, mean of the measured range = 93.1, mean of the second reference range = 104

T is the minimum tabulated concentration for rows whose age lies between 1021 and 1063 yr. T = 81.87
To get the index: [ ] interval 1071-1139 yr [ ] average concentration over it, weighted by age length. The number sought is 97.4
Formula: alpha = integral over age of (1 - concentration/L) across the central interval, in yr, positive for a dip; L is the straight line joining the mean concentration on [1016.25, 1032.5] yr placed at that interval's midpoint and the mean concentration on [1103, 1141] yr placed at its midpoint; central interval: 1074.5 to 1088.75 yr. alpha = 1.7 yr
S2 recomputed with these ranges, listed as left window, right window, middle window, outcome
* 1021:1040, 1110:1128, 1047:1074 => 1.1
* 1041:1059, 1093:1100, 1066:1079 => 1.3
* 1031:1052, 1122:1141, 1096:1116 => -1.4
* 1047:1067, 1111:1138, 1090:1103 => -1.2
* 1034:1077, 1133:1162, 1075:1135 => -3.8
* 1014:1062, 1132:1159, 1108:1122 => -1.2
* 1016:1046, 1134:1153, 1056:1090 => 1.7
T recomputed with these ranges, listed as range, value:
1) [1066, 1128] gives 80.76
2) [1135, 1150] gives 93.51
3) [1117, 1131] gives 95.92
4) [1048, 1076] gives 85.88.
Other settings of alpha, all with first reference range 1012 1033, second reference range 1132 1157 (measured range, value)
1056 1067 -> -0.33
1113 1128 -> -1.48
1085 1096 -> -0.31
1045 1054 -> -0.39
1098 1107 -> -1.60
